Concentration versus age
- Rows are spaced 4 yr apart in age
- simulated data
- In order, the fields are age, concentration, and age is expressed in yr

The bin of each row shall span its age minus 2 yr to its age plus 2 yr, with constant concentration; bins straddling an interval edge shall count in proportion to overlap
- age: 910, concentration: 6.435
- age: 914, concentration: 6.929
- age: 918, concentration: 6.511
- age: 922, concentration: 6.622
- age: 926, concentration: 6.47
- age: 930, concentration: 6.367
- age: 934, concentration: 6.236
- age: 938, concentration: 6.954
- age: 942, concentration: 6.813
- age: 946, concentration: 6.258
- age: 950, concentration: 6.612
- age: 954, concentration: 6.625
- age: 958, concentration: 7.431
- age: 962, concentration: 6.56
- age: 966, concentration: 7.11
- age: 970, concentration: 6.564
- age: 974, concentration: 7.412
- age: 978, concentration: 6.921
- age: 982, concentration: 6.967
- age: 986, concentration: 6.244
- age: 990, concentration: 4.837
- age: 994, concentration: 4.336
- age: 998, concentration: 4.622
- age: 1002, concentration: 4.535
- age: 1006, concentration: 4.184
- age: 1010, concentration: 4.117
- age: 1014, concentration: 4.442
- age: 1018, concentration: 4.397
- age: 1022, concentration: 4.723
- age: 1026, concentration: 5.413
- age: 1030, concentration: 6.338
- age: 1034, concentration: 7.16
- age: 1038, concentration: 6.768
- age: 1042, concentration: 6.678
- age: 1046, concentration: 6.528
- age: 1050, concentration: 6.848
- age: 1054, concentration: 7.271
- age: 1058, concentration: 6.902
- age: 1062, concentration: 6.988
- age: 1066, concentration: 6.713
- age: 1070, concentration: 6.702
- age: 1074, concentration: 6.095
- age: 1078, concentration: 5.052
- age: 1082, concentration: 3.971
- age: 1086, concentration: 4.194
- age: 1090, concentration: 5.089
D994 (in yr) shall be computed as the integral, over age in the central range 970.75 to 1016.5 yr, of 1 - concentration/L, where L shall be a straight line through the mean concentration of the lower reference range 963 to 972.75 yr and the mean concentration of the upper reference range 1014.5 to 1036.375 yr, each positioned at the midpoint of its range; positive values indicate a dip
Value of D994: 7.0 yr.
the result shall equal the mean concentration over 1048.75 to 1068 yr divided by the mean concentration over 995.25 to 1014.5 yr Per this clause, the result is 1.59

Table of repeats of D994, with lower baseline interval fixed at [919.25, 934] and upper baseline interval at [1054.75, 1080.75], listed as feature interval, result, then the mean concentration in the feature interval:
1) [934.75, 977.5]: -2.53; 6.82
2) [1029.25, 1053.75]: -1.48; 6.78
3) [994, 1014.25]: 6.45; 4.37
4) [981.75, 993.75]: 1.48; 5.63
